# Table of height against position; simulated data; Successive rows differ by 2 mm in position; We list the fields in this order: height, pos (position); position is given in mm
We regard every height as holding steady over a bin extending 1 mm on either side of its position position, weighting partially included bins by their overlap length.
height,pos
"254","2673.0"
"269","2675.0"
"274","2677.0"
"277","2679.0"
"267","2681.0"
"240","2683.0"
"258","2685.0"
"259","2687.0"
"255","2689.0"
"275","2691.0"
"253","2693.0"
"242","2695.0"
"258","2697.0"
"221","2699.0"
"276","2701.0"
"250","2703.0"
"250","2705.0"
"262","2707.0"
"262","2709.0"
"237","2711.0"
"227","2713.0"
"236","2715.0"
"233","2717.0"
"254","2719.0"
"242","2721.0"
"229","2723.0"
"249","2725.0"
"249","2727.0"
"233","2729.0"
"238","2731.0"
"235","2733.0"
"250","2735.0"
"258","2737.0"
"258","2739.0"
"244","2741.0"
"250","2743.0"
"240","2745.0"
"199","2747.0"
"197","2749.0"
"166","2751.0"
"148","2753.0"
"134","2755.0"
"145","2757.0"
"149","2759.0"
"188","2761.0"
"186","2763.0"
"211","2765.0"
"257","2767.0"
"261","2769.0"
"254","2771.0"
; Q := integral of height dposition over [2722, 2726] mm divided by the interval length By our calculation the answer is 239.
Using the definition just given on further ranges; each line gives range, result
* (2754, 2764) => 160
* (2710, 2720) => 237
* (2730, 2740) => 248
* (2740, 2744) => 247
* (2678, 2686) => 260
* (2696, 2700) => 240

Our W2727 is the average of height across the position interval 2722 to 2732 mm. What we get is 240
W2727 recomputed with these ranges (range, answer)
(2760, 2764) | 187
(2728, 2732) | 236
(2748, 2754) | 170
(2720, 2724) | 236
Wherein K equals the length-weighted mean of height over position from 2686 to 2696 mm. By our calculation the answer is 257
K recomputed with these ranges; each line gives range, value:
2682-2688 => 252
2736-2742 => 253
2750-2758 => 148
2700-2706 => 259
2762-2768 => 218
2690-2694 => 264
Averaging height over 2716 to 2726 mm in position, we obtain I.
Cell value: 241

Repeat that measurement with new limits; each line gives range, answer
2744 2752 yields 200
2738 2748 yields 238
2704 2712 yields 253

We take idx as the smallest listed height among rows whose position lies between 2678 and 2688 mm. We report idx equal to 240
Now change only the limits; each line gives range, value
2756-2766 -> 145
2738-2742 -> 244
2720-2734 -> 229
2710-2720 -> 227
